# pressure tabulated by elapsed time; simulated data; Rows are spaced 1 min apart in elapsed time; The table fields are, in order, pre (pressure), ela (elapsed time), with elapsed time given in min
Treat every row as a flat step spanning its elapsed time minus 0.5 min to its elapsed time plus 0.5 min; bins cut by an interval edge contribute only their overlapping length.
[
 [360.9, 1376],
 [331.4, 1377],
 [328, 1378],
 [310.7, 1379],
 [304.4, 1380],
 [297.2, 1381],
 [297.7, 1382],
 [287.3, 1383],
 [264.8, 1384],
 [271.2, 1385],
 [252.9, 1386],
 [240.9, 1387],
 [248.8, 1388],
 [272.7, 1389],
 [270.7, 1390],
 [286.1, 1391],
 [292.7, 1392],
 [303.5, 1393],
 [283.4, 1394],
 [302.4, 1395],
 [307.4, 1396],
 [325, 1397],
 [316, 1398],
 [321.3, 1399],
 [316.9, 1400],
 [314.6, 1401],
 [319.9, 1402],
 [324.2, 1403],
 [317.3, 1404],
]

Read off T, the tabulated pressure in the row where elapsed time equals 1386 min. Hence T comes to 252.9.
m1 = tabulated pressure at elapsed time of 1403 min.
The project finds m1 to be 324.2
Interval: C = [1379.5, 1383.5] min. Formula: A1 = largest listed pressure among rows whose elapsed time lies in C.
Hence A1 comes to 304.4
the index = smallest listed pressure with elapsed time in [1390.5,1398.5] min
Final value 283.4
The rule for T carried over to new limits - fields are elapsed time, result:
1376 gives 360.9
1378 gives 328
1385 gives 271.2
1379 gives 310.7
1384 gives 264.8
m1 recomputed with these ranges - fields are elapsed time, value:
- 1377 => 331.4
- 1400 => 316.9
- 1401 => 314.6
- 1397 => 325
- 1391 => 286.1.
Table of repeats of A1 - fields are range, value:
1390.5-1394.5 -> 303.5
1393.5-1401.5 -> 325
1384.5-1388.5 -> 271.2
